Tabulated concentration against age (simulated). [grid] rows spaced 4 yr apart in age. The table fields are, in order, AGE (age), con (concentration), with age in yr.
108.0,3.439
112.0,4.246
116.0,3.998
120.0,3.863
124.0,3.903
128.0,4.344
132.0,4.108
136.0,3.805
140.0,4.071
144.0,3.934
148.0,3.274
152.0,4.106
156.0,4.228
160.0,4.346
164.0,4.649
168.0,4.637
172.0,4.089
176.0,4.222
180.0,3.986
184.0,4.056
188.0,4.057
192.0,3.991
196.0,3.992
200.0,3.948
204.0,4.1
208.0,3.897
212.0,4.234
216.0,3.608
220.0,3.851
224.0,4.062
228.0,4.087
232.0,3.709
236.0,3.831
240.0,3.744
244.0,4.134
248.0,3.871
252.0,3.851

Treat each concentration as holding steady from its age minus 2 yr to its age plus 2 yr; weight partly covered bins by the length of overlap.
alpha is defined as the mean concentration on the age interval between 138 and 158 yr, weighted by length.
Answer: 3.92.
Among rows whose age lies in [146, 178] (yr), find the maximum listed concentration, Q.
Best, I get 4.649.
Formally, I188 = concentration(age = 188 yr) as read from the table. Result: 4.057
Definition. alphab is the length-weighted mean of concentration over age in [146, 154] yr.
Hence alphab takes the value 3.69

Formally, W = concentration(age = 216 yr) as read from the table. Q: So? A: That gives 3.608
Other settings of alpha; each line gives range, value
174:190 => 4.08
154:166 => 4.41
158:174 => 4.43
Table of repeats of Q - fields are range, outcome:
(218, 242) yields 4.087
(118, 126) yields 3.903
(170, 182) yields 4.222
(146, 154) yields 4.106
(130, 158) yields 4.228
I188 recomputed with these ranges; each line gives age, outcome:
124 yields 3.903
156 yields 4.228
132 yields 4.108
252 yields 3.851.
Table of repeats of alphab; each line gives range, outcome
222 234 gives 3.95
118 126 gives 3.88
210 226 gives 3.94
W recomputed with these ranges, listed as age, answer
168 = 4.637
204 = 4.1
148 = 3.274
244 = 4.134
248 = 3.871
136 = 3.805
